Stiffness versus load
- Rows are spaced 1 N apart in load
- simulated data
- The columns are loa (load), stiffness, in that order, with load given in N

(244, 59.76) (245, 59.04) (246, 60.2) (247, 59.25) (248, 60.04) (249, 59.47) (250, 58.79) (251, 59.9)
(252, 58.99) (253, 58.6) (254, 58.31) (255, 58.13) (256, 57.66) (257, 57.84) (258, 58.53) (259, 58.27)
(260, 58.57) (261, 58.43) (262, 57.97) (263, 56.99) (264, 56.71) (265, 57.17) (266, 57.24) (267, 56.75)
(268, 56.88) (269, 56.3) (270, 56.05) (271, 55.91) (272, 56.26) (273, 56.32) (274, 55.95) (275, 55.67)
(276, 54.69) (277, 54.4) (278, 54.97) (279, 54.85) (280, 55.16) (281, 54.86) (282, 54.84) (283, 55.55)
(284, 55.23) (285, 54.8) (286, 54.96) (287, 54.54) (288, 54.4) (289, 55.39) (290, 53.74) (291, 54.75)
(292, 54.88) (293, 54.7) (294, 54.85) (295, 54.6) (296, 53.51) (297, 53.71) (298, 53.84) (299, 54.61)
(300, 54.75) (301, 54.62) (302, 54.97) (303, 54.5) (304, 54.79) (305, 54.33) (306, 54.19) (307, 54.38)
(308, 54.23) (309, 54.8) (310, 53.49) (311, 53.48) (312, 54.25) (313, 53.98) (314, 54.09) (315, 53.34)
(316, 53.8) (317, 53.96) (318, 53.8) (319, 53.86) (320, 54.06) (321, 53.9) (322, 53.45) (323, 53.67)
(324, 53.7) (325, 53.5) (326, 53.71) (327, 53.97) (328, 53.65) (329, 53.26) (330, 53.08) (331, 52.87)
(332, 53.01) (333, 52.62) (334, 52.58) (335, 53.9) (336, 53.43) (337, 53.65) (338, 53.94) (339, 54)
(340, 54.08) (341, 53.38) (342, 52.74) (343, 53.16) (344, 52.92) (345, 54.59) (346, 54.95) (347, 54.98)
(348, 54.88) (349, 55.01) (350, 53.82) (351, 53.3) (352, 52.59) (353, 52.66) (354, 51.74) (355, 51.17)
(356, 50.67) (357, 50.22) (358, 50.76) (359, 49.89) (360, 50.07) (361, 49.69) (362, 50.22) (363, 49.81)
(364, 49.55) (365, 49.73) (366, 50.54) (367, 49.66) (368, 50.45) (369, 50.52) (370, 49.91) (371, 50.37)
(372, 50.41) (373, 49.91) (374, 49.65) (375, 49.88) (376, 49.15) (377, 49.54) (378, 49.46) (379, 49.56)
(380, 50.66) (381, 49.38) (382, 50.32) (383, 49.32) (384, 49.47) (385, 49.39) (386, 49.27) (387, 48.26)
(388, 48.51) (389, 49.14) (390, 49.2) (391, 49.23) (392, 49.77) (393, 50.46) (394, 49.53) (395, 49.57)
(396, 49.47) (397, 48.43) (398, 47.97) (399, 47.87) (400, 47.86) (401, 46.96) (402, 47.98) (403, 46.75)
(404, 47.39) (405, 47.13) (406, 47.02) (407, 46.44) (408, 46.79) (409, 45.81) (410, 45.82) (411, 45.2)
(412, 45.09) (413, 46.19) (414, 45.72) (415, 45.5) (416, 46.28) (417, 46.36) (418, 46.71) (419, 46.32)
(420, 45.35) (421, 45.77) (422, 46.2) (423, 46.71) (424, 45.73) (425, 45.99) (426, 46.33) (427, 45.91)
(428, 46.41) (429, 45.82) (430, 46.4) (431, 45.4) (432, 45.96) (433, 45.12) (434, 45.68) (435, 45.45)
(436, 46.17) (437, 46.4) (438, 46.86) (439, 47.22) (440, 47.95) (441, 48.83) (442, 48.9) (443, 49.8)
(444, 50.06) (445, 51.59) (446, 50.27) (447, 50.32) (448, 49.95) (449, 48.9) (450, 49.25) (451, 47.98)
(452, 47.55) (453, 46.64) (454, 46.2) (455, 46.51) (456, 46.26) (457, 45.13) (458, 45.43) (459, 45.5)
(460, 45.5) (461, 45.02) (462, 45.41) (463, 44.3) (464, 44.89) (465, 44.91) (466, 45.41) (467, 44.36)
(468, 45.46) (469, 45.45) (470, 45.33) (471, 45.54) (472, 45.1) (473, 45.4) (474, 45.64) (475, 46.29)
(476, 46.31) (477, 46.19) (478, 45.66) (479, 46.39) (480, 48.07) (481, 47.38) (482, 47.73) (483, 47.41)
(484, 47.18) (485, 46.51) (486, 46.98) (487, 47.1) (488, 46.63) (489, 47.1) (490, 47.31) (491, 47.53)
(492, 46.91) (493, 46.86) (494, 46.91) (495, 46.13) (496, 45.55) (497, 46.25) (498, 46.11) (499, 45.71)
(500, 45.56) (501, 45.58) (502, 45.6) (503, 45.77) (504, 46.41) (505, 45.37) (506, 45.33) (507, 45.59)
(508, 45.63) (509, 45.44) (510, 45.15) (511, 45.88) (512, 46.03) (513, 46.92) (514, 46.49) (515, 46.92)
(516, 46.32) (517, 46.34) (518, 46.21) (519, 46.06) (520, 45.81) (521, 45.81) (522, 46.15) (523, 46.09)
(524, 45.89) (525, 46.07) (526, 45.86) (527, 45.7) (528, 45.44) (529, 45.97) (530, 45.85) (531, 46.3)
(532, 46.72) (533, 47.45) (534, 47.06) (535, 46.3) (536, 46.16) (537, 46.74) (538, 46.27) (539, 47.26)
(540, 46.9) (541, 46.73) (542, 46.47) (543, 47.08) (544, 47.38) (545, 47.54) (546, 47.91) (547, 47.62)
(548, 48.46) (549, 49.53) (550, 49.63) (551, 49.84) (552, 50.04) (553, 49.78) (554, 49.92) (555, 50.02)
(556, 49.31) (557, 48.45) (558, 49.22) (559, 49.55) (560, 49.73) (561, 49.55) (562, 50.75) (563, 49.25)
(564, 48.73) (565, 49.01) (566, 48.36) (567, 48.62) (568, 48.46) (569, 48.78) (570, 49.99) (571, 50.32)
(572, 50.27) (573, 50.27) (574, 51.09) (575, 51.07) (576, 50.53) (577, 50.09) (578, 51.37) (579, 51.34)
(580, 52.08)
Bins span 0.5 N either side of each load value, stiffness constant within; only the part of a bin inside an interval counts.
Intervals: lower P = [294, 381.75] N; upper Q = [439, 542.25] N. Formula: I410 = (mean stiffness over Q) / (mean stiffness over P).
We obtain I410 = 0.88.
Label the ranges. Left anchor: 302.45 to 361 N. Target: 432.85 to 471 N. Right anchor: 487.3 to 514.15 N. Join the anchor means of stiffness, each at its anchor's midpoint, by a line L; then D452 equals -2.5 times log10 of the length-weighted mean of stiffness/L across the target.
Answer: 0.03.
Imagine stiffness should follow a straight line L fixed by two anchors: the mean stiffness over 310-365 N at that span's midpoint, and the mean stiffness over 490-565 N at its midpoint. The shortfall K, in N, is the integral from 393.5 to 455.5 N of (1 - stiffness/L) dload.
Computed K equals 3.8 N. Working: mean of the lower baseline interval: 53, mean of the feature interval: 47.2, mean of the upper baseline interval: 47.1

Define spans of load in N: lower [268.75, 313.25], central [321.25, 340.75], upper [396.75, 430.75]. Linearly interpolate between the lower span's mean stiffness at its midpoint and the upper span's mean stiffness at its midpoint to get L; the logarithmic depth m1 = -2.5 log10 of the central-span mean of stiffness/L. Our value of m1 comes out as -0.03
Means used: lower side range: 54.8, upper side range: 46.5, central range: 53.5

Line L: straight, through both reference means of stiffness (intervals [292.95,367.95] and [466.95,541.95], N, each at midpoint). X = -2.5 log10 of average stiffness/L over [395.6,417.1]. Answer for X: 0.07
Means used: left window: 53.2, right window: 46.2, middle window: 46.8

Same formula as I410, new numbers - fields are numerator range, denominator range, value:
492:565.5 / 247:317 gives 0.84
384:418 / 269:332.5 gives 0.88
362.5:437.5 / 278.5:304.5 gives 0.88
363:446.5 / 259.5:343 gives 0.88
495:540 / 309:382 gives 0.88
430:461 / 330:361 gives 0.90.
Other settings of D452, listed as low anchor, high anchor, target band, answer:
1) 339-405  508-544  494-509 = 0.03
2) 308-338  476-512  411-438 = 0.08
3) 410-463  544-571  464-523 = 0.04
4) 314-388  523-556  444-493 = 0.05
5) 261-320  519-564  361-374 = 0.06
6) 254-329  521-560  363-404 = 0.06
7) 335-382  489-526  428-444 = 0.04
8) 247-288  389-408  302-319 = 0.00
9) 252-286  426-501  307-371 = 0.00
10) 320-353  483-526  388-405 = 0.05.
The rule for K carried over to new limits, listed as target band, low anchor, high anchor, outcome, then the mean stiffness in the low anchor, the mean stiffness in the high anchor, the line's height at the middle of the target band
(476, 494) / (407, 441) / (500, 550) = -0.3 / 46.1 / 46.4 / 46.3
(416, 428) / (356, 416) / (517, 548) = 0.5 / 48.8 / 46.5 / 48.2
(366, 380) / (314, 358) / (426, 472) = 0.3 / 53.4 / 46.7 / 51.2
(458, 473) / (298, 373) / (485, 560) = 1.1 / 52.9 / 46.9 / 48.7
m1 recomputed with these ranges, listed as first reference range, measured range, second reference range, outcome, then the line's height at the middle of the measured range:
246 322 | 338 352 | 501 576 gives 0.00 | 53.7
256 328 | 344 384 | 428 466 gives 0.01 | 51.3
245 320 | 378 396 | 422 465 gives 0.01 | 50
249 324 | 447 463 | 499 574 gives 0.07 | 50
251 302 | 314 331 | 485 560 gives 0.01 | 54.3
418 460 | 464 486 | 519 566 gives 0.03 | 47.3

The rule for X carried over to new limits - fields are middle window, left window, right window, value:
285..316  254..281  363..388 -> 0.00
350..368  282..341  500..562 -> 0.04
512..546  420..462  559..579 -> 0.06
